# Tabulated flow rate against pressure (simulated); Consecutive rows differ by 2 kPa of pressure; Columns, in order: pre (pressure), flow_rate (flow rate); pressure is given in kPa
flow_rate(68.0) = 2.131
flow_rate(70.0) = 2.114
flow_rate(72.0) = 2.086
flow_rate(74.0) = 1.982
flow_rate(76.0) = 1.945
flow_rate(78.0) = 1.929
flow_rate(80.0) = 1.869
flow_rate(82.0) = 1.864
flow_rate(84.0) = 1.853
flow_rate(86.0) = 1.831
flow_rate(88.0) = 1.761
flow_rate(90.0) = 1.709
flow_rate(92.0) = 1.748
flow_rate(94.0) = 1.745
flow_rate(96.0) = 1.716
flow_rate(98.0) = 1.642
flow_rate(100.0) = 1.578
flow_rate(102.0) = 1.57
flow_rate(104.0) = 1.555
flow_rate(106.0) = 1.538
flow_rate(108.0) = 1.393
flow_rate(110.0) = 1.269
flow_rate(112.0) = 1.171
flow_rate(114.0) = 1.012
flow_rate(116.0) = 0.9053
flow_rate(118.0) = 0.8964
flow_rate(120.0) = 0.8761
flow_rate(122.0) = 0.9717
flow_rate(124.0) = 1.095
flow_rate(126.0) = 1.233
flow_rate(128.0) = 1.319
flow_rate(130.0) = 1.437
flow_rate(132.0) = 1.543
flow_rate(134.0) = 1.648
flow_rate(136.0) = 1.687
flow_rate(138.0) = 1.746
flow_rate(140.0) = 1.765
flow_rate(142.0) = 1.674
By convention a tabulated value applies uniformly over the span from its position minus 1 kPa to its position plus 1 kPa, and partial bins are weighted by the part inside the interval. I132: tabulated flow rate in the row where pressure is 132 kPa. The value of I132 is 1.543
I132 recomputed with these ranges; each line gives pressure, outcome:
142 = 1.674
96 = 1.716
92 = 1.748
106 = 1.538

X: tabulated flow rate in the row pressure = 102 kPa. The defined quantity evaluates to 1.57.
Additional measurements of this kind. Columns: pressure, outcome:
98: 1.642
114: 1.012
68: 2.131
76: 1.945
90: 1.709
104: 1.555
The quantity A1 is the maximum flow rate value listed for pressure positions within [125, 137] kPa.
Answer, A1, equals 1.687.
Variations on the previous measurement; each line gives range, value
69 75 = 2.114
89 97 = 1.748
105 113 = 1.538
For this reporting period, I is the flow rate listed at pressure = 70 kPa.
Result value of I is 2.114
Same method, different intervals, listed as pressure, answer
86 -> 1.831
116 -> 0.9053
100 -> 1.578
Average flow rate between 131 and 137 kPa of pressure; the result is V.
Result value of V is 1.63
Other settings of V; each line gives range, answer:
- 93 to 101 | 1.67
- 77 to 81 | 1.9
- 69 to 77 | 2.03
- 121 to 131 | 1.21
